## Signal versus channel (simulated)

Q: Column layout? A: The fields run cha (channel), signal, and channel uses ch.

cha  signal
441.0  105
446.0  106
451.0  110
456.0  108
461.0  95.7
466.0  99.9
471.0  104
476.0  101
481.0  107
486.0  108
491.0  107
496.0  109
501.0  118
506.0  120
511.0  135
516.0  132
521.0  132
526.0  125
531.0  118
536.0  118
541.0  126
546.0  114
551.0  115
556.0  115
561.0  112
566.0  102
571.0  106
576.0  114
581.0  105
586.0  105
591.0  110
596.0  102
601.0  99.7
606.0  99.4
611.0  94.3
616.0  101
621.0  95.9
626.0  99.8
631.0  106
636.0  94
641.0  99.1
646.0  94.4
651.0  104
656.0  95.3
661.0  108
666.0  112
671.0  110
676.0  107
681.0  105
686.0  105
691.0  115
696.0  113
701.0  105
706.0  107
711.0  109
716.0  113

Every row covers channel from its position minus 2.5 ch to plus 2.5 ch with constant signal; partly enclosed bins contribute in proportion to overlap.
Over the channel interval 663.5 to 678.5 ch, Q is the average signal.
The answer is 110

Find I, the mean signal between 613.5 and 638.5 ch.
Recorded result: 99.3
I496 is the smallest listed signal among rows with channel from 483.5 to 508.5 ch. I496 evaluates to 107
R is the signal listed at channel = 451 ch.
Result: 110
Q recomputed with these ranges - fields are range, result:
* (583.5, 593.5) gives 108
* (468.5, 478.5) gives 102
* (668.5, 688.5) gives 107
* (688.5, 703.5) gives 111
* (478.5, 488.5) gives 108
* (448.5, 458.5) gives 109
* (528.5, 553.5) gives 118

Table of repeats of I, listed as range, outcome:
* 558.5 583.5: 108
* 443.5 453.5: 108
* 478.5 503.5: 110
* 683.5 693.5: 110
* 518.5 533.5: 125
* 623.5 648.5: 98.7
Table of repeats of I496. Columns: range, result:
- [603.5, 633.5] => 94.3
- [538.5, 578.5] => 102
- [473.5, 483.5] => 101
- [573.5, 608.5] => 99.4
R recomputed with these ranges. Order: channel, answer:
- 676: 107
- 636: 94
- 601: 99.7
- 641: 99.1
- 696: 113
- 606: 99.4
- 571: 106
